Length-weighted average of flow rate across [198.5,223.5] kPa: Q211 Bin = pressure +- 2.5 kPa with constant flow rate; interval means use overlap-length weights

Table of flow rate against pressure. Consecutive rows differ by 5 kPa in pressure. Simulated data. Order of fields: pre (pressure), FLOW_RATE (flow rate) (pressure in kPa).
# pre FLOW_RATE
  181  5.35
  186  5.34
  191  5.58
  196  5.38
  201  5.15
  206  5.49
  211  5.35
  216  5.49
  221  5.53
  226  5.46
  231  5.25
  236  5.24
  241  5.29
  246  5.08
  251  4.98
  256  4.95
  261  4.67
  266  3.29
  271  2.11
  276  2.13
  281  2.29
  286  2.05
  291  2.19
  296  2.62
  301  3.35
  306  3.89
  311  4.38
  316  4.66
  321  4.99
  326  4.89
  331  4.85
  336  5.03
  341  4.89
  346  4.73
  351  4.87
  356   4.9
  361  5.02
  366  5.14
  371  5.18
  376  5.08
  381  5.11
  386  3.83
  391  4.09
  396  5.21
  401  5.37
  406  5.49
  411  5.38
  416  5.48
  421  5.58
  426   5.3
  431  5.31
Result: 5.4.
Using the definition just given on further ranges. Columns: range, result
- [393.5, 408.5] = 5.36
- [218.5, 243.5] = 5.35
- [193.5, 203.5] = 5.26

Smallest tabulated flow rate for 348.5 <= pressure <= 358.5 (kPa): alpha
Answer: 4.87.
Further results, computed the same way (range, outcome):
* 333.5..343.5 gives 4.89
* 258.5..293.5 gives 2.05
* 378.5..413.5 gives 3.83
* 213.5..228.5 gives 5.46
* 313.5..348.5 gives 4.66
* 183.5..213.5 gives 5.15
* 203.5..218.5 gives 5.35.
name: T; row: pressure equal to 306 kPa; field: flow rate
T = 3.89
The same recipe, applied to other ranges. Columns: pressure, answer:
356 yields 4.9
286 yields 2.05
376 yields 5.08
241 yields 5.29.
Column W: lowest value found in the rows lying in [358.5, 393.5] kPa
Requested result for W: 3.83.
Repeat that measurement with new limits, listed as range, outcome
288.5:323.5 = 2.19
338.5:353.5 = 4.73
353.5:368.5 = 4.9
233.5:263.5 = 4.67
